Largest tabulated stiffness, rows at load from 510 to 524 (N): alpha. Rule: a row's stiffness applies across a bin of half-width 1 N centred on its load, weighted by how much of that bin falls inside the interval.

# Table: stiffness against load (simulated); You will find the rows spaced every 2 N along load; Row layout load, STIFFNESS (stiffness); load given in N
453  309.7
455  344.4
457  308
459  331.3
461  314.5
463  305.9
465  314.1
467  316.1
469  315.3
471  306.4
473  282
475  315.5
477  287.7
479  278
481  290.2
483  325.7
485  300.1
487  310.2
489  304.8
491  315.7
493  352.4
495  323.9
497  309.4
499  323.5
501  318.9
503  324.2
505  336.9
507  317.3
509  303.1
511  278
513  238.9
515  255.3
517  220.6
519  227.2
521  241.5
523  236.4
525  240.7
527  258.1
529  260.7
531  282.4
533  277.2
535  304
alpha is 278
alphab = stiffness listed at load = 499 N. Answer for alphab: 323.5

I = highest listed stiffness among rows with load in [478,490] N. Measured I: 325.7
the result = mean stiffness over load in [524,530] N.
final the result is 253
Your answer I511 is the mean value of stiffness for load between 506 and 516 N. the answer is 279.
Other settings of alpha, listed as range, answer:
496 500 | 323.5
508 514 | 303.1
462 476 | 316.1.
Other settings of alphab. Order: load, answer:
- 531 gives 282.4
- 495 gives 323.9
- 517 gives 220.6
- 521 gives 241.5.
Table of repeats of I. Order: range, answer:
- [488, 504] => 352.4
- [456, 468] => 331.3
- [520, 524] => 241.5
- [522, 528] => 258.1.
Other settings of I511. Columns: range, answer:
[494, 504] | 320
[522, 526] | 239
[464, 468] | 315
